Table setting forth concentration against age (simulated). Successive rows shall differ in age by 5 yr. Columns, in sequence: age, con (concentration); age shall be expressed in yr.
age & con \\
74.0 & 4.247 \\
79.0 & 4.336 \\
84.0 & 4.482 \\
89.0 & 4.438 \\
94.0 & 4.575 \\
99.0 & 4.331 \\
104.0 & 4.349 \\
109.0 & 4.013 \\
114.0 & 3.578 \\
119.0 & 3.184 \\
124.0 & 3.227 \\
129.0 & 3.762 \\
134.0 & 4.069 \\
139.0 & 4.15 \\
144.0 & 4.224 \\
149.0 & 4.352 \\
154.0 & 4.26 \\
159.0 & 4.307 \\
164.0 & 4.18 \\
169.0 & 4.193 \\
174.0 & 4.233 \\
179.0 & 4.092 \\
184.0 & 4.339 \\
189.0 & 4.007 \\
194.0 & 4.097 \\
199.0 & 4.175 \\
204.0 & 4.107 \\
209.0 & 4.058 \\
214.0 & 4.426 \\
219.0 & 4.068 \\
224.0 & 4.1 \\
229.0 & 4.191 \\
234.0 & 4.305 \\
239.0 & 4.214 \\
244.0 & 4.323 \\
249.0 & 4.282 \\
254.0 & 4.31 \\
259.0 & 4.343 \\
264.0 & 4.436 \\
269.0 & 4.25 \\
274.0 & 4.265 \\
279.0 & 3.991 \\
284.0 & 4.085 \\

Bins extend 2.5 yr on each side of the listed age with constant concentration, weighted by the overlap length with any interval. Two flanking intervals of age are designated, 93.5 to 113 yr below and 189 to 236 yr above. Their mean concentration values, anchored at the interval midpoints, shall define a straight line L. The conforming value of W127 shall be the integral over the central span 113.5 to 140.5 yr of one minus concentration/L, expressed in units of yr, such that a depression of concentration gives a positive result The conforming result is 3.6 yr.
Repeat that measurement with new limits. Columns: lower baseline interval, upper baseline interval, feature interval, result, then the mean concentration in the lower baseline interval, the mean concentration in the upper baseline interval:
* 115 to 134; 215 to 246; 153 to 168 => -2.03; 3.49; 4.21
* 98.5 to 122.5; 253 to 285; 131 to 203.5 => -3.85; 3.83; 4.24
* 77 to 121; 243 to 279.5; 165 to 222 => 0.92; 4.15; 4.29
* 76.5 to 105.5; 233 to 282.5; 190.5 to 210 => 0.96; 4.42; 4.27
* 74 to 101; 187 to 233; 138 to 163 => 0.09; 4.42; 4.14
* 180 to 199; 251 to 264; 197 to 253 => 0.57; 4.15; 4.35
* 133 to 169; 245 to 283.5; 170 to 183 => 0.14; 4.22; 4.26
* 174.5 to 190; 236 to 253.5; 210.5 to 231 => 0.23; 4.17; 4.28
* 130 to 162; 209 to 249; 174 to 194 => 0.30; 4.2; 4.22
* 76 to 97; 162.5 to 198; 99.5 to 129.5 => 4.42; 4.45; 4.16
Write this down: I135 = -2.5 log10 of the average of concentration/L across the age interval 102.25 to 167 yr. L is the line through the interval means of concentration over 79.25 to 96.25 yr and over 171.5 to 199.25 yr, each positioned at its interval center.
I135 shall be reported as 0.09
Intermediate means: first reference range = 4.48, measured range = 3.97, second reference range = 4.16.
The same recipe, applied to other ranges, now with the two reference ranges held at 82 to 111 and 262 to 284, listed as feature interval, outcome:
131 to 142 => 0.06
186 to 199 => 0.05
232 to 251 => -0.01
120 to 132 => 0.24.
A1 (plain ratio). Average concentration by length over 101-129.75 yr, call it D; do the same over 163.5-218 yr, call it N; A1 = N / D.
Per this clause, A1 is 1.1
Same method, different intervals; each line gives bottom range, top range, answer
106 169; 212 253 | 1.07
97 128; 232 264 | 1.14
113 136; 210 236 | 1.18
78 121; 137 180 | 1.02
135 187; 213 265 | 1.01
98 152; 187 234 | 1.06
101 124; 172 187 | 1.13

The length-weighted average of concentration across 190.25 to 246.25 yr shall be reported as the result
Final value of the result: 4.18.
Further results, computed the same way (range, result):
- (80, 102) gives 4.45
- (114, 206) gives 4.04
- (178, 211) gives 4.13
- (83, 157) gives 4.06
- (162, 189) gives 4.19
